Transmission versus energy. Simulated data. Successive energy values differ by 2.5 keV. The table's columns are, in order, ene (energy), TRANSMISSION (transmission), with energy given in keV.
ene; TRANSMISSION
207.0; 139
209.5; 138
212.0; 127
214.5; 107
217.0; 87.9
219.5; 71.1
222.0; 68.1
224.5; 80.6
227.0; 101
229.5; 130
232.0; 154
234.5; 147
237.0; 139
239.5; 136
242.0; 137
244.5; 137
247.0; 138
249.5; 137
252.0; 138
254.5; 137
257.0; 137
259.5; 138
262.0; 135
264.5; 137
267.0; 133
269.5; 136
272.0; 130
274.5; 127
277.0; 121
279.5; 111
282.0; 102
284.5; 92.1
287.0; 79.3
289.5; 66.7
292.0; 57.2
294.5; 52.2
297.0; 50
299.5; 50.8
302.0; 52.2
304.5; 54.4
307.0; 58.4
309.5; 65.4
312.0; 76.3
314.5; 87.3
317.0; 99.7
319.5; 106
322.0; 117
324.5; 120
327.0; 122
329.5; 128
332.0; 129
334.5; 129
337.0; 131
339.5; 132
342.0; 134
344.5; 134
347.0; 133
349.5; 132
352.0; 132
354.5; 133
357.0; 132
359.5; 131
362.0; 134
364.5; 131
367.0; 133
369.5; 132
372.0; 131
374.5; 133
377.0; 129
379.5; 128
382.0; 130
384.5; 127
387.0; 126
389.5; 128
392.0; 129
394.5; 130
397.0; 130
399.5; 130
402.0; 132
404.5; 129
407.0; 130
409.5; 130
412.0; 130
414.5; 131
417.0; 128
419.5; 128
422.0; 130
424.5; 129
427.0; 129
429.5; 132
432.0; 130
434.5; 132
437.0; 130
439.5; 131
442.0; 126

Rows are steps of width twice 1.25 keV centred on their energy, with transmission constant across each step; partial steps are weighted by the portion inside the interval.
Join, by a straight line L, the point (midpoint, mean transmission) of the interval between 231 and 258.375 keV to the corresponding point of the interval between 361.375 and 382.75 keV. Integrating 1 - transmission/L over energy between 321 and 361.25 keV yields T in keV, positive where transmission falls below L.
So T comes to 1.13 keV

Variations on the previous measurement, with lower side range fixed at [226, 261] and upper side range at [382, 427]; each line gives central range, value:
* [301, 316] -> 7.53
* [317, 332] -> 1.68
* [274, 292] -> 5.20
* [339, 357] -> -0.15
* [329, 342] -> 0.20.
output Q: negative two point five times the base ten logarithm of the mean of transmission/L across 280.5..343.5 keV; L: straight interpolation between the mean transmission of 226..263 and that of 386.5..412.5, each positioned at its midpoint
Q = 0.40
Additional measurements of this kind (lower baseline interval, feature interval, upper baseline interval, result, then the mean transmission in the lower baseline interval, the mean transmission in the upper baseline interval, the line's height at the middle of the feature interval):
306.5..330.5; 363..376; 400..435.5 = -0.15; 98.9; 130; 115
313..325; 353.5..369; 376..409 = -0.12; 105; 129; 119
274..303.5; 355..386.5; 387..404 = -0.12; 78.7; 130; 118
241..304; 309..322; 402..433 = 0.25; 108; 130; 115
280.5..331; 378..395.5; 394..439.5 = -0.10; 82.2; 130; 117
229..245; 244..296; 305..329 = 0.07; 141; 94.5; 122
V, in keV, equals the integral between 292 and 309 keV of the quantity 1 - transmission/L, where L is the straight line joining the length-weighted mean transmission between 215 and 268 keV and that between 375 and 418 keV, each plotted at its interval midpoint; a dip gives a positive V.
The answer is 9.75 keV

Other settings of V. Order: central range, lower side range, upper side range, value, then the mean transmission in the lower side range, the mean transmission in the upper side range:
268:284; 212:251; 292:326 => -4.4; 118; 75.8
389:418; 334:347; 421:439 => 0.2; 132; 130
